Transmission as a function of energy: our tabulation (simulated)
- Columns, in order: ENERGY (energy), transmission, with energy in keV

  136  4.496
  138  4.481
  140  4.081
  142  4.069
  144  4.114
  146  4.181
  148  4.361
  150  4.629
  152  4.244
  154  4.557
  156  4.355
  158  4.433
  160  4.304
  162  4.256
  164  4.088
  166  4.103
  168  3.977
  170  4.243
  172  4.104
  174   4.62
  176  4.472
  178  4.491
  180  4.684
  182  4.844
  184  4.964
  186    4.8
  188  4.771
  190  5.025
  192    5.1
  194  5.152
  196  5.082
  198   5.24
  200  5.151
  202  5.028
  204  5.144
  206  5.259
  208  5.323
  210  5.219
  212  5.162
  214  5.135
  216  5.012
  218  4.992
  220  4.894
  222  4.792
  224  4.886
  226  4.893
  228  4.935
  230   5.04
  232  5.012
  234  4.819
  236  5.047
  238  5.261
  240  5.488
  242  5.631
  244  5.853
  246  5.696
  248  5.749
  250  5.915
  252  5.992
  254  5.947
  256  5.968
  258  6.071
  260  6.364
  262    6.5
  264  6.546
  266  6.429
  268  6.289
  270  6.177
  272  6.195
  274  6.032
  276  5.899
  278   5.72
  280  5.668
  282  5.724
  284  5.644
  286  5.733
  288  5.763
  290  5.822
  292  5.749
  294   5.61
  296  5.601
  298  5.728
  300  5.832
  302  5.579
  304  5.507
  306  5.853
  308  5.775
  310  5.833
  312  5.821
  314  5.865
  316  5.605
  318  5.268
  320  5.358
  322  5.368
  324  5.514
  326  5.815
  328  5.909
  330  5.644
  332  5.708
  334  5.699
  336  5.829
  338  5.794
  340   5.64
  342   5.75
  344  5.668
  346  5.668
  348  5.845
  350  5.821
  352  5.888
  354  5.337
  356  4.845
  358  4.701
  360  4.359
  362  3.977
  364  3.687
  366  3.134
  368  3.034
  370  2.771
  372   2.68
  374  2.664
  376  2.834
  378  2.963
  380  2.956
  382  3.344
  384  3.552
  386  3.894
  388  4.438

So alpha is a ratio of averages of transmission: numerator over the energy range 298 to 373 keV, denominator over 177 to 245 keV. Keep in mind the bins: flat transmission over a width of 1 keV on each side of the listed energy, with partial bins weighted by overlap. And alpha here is 1.03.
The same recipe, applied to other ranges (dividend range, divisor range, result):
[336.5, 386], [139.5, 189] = 0.98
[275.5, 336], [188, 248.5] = 1.10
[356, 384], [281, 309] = 0.59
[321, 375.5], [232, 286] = 0.84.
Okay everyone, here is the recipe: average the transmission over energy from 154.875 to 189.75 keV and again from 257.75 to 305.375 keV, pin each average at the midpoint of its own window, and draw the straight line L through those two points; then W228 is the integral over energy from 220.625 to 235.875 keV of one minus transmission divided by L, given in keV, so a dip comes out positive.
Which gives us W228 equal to 0.84 keV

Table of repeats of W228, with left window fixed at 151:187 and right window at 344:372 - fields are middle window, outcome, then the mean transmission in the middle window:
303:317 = -3.92 keV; 5.75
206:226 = -2.73 keV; 5.05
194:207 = -2.10 keV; 5.15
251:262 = -4.05 keV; 6.11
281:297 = -4.37 keV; 5.71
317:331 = -3.28 keV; 5.55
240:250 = -2.84 keV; 5.73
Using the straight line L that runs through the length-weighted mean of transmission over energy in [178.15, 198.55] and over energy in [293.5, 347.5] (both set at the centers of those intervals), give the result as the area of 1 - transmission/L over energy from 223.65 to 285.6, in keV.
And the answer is -4.86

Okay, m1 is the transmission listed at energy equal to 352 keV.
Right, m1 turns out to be 5.888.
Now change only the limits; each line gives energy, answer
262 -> 6.5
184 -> 4.964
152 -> 4.244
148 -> 4.361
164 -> 4.088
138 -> 4.481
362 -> 3.977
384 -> 3.552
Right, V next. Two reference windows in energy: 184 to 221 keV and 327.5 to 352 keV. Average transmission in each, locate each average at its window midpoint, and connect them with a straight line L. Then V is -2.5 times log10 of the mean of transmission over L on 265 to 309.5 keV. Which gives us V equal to -0.07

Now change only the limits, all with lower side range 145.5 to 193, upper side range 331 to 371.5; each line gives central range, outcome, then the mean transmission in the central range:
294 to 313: -0.187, 5.72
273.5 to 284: -0.213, 5.78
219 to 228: -0.058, 4.87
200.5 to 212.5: -0.136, 5.19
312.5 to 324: -0.139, 5.51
